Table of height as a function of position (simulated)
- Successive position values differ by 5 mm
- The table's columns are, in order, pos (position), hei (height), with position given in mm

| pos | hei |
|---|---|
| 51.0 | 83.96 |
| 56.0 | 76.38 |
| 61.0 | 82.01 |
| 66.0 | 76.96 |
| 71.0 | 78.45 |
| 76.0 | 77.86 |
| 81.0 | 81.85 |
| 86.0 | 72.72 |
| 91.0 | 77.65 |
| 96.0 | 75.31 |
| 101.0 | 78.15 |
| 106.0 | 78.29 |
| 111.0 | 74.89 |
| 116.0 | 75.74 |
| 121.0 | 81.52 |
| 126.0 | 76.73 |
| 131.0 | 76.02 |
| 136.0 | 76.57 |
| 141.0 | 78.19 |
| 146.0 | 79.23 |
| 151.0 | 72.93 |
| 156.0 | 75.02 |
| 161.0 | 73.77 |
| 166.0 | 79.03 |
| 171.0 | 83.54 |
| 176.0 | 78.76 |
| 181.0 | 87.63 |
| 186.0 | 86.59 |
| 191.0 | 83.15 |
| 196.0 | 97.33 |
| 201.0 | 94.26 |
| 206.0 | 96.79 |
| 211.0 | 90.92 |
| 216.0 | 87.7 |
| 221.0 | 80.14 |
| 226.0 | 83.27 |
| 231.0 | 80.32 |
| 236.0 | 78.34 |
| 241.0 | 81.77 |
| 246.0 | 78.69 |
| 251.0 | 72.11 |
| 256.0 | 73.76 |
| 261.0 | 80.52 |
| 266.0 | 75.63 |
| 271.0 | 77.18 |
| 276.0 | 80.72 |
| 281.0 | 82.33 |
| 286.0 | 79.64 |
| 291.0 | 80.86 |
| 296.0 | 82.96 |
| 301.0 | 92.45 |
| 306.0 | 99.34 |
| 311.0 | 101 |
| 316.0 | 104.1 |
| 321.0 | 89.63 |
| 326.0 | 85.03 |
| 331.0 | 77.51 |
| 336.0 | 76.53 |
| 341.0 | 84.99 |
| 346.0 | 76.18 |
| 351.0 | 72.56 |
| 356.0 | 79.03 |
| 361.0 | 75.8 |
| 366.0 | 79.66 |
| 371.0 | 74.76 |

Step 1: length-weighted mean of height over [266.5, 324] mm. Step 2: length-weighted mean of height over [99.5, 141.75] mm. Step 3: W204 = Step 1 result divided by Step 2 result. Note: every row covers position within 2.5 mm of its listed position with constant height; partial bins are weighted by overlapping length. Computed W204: 1.1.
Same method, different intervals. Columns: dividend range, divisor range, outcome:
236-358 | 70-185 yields 1.06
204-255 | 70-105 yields 1.07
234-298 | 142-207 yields 0.95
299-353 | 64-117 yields 1.13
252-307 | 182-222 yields 0.91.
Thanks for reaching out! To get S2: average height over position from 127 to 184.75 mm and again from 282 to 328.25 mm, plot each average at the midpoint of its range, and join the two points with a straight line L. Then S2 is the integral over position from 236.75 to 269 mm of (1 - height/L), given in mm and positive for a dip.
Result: 3.36 mm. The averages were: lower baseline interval 78.4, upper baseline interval 90.3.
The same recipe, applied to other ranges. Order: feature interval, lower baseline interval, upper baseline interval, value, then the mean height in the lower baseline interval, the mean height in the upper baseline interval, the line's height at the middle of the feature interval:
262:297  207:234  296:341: 3.3 mm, 85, 90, 88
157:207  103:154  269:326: -3.0 mm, 77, 88.2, 80.5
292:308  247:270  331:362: -2.9 mm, 75.8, 77.6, 76.7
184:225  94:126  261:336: -4.0 mm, 77.3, 85.8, 81.6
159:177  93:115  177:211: 1.6 mm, 76.6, 90.4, 86.4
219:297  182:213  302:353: 8.8 mm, 91.3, 87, 89.3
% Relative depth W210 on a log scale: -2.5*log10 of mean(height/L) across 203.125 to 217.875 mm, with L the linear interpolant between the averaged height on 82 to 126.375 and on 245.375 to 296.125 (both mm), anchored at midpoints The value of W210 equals -0.182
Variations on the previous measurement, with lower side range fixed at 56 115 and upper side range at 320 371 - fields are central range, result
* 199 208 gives -0.22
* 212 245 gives -0.05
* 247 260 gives 0.06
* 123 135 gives 0.02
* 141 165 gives 0.03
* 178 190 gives -0.11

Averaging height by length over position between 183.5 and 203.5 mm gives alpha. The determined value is 90.3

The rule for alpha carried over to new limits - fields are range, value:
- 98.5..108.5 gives 78.2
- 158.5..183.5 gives 80.5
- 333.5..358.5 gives 77.9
